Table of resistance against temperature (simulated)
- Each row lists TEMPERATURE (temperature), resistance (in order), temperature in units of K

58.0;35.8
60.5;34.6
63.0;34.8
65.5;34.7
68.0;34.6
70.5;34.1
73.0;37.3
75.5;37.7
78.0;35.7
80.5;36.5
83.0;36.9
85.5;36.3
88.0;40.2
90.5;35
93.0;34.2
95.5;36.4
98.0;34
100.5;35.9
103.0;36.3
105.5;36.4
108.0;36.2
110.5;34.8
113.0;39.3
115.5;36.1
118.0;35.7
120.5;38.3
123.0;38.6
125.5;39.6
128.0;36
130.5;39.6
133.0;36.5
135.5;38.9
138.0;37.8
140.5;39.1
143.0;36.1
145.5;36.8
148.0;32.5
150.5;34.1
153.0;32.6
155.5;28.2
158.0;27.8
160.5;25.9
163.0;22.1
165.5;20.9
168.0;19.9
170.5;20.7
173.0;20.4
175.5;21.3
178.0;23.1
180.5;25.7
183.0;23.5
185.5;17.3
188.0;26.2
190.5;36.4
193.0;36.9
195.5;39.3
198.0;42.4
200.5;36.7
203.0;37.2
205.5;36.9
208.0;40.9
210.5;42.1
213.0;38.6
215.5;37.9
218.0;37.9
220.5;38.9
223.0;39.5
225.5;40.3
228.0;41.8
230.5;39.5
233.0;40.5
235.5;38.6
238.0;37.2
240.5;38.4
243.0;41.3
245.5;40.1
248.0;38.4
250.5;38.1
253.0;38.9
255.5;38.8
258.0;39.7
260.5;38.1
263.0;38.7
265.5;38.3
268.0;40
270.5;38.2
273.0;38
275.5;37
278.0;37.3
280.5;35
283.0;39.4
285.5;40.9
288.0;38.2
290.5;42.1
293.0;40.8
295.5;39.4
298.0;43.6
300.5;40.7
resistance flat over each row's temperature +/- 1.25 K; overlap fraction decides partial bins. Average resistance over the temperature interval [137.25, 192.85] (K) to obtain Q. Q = 27.7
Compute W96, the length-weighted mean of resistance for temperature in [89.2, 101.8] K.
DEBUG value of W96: 35.1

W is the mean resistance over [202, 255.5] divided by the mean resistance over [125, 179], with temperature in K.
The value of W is 1.3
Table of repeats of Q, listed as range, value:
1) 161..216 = 30.1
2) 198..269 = 39.1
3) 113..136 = 37.7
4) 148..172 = 26.1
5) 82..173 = 33.9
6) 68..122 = 36.3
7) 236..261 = 38.9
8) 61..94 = 36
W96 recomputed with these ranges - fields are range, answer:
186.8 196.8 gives 34.8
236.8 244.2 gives 39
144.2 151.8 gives 34.5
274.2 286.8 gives 37.9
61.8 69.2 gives 34.7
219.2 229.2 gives 40.1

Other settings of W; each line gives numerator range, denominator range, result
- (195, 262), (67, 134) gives 1.07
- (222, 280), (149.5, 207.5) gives 1.36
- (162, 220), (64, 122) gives 0.85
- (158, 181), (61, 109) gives 0.62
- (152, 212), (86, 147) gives 0.79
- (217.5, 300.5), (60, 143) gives 1.07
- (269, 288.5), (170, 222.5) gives 1.16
